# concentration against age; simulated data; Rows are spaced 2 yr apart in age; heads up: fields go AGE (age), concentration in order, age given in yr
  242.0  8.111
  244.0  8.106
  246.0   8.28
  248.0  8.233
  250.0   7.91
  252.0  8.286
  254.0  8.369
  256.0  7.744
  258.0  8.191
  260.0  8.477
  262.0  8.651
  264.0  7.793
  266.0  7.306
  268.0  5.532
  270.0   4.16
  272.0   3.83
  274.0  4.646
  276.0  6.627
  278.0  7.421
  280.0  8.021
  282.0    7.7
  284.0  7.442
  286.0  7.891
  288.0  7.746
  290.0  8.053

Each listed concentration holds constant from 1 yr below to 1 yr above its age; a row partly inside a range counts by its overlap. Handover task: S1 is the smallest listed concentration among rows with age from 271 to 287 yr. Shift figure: 3.83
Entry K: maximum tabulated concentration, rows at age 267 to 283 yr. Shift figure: 8.021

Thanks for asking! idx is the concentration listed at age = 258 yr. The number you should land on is 8.191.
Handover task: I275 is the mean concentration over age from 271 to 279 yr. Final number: 5.63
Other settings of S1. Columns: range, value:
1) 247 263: 7.744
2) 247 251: 7.91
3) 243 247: 8.106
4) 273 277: 4.646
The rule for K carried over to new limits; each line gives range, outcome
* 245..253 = 8.286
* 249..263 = 8.651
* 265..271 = 7.306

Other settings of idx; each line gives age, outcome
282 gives 7.7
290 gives 8.053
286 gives 7.891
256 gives 7.744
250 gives 7.91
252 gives 8.286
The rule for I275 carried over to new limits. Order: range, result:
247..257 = 8.11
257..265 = 8.28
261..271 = 6.69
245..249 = 8.26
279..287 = 7.76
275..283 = 7.44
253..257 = 8.06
